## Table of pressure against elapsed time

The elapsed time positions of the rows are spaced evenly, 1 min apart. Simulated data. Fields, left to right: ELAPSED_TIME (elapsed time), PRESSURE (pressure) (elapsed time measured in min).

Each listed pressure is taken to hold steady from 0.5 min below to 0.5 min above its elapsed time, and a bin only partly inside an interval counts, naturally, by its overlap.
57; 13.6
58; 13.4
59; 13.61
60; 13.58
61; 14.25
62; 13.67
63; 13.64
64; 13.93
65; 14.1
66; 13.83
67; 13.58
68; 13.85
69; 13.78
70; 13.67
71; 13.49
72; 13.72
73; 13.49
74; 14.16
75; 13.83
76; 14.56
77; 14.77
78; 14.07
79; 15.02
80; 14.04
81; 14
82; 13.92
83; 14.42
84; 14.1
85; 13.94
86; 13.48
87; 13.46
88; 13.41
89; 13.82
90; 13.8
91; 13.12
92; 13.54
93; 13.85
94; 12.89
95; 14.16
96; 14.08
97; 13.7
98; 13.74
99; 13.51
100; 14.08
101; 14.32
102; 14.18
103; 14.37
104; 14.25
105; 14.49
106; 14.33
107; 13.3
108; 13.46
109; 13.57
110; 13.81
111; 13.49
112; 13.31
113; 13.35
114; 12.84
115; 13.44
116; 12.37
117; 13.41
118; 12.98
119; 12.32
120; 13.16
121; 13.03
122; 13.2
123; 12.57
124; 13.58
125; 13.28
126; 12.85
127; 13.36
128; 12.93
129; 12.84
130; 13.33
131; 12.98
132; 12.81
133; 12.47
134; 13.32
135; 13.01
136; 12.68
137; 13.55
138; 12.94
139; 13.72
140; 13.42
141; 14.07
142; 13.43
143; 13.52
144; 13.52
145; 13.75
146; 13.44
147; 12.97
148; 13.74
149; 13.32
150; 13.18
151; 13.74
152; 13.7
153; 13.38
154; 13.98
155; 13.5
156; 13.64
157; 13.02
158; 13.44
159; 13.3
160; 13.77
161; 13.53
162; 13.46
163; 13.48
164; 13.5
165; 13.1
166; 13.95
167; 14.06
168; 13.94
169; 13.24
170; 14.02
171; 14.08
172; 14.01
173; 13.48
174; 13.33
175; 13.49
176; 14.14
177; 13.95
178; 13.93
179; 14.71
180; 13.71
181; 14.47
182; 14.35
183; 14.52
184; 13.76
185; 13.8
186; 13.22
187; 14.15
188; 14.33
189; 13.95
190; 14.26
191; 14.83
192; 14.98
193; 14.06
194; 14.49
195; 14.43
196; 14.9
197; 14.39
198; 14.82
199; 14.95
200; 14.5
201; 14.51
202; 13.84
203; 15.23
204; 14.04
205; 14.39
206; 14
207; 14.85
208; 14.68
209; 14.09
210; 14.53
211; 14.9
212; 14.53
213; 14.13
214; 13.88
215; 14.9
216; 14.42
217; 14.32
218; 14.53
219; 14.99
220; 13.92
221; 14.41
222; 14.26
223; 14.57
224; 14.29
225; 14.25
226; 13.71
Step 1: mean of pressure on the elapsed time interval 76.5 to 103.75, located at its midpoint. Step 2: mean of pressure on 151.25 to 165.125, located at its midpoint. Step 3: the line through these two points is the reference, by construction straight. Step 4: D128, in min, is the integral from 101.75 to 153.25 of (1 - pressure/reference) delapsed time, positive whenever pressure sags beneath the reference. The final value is 1.31 min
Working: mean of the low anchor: 13.9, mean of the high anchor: 13.5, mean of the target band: 13.3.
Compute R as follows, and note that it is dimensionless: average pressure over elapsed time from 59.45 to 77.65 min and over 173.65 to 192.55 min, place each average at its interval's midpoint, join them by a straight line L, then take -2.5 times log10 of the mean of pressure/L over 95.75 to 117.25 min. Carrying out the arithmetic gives 0.02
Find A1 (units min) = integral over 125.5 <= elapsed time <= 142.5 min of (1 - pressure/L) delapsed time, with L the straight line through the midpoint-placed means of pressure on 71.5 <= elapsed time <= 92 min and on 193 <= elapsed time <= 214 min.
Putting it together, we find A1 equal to 1.2 min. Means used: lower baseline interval 13.9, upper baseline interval 14.5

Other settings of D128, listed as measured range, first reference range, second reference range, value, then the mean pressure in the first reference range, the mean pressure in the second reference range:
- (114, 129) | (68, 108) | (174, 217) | 1.1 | 13.9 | 14.3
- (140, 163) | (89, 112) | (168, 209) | 0.9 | 13.8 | 14.2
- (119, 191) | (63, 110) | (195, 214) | 3.6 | 13.9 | 14.5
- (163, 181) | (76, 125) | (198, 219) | 0.5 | 13.7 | 14.5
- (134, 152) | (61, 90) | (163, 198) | 0.8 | 13.9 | 14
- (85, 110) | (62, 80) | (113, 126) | -0.6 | 14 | 13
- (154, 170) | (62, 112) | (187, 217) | 0.8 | 13.9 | 14.5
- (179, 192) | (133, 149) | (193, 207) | 0.0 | 13.4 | 14.5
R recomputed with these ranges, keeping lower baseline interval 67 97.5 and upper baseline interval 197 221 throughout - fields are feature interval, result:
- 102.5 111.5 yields 0.01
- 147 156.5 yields 0.05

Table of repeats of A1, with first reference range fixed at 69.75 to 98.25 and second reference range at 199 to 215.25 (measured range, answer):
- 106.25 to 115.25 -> 0.4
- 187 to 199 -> -0.1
